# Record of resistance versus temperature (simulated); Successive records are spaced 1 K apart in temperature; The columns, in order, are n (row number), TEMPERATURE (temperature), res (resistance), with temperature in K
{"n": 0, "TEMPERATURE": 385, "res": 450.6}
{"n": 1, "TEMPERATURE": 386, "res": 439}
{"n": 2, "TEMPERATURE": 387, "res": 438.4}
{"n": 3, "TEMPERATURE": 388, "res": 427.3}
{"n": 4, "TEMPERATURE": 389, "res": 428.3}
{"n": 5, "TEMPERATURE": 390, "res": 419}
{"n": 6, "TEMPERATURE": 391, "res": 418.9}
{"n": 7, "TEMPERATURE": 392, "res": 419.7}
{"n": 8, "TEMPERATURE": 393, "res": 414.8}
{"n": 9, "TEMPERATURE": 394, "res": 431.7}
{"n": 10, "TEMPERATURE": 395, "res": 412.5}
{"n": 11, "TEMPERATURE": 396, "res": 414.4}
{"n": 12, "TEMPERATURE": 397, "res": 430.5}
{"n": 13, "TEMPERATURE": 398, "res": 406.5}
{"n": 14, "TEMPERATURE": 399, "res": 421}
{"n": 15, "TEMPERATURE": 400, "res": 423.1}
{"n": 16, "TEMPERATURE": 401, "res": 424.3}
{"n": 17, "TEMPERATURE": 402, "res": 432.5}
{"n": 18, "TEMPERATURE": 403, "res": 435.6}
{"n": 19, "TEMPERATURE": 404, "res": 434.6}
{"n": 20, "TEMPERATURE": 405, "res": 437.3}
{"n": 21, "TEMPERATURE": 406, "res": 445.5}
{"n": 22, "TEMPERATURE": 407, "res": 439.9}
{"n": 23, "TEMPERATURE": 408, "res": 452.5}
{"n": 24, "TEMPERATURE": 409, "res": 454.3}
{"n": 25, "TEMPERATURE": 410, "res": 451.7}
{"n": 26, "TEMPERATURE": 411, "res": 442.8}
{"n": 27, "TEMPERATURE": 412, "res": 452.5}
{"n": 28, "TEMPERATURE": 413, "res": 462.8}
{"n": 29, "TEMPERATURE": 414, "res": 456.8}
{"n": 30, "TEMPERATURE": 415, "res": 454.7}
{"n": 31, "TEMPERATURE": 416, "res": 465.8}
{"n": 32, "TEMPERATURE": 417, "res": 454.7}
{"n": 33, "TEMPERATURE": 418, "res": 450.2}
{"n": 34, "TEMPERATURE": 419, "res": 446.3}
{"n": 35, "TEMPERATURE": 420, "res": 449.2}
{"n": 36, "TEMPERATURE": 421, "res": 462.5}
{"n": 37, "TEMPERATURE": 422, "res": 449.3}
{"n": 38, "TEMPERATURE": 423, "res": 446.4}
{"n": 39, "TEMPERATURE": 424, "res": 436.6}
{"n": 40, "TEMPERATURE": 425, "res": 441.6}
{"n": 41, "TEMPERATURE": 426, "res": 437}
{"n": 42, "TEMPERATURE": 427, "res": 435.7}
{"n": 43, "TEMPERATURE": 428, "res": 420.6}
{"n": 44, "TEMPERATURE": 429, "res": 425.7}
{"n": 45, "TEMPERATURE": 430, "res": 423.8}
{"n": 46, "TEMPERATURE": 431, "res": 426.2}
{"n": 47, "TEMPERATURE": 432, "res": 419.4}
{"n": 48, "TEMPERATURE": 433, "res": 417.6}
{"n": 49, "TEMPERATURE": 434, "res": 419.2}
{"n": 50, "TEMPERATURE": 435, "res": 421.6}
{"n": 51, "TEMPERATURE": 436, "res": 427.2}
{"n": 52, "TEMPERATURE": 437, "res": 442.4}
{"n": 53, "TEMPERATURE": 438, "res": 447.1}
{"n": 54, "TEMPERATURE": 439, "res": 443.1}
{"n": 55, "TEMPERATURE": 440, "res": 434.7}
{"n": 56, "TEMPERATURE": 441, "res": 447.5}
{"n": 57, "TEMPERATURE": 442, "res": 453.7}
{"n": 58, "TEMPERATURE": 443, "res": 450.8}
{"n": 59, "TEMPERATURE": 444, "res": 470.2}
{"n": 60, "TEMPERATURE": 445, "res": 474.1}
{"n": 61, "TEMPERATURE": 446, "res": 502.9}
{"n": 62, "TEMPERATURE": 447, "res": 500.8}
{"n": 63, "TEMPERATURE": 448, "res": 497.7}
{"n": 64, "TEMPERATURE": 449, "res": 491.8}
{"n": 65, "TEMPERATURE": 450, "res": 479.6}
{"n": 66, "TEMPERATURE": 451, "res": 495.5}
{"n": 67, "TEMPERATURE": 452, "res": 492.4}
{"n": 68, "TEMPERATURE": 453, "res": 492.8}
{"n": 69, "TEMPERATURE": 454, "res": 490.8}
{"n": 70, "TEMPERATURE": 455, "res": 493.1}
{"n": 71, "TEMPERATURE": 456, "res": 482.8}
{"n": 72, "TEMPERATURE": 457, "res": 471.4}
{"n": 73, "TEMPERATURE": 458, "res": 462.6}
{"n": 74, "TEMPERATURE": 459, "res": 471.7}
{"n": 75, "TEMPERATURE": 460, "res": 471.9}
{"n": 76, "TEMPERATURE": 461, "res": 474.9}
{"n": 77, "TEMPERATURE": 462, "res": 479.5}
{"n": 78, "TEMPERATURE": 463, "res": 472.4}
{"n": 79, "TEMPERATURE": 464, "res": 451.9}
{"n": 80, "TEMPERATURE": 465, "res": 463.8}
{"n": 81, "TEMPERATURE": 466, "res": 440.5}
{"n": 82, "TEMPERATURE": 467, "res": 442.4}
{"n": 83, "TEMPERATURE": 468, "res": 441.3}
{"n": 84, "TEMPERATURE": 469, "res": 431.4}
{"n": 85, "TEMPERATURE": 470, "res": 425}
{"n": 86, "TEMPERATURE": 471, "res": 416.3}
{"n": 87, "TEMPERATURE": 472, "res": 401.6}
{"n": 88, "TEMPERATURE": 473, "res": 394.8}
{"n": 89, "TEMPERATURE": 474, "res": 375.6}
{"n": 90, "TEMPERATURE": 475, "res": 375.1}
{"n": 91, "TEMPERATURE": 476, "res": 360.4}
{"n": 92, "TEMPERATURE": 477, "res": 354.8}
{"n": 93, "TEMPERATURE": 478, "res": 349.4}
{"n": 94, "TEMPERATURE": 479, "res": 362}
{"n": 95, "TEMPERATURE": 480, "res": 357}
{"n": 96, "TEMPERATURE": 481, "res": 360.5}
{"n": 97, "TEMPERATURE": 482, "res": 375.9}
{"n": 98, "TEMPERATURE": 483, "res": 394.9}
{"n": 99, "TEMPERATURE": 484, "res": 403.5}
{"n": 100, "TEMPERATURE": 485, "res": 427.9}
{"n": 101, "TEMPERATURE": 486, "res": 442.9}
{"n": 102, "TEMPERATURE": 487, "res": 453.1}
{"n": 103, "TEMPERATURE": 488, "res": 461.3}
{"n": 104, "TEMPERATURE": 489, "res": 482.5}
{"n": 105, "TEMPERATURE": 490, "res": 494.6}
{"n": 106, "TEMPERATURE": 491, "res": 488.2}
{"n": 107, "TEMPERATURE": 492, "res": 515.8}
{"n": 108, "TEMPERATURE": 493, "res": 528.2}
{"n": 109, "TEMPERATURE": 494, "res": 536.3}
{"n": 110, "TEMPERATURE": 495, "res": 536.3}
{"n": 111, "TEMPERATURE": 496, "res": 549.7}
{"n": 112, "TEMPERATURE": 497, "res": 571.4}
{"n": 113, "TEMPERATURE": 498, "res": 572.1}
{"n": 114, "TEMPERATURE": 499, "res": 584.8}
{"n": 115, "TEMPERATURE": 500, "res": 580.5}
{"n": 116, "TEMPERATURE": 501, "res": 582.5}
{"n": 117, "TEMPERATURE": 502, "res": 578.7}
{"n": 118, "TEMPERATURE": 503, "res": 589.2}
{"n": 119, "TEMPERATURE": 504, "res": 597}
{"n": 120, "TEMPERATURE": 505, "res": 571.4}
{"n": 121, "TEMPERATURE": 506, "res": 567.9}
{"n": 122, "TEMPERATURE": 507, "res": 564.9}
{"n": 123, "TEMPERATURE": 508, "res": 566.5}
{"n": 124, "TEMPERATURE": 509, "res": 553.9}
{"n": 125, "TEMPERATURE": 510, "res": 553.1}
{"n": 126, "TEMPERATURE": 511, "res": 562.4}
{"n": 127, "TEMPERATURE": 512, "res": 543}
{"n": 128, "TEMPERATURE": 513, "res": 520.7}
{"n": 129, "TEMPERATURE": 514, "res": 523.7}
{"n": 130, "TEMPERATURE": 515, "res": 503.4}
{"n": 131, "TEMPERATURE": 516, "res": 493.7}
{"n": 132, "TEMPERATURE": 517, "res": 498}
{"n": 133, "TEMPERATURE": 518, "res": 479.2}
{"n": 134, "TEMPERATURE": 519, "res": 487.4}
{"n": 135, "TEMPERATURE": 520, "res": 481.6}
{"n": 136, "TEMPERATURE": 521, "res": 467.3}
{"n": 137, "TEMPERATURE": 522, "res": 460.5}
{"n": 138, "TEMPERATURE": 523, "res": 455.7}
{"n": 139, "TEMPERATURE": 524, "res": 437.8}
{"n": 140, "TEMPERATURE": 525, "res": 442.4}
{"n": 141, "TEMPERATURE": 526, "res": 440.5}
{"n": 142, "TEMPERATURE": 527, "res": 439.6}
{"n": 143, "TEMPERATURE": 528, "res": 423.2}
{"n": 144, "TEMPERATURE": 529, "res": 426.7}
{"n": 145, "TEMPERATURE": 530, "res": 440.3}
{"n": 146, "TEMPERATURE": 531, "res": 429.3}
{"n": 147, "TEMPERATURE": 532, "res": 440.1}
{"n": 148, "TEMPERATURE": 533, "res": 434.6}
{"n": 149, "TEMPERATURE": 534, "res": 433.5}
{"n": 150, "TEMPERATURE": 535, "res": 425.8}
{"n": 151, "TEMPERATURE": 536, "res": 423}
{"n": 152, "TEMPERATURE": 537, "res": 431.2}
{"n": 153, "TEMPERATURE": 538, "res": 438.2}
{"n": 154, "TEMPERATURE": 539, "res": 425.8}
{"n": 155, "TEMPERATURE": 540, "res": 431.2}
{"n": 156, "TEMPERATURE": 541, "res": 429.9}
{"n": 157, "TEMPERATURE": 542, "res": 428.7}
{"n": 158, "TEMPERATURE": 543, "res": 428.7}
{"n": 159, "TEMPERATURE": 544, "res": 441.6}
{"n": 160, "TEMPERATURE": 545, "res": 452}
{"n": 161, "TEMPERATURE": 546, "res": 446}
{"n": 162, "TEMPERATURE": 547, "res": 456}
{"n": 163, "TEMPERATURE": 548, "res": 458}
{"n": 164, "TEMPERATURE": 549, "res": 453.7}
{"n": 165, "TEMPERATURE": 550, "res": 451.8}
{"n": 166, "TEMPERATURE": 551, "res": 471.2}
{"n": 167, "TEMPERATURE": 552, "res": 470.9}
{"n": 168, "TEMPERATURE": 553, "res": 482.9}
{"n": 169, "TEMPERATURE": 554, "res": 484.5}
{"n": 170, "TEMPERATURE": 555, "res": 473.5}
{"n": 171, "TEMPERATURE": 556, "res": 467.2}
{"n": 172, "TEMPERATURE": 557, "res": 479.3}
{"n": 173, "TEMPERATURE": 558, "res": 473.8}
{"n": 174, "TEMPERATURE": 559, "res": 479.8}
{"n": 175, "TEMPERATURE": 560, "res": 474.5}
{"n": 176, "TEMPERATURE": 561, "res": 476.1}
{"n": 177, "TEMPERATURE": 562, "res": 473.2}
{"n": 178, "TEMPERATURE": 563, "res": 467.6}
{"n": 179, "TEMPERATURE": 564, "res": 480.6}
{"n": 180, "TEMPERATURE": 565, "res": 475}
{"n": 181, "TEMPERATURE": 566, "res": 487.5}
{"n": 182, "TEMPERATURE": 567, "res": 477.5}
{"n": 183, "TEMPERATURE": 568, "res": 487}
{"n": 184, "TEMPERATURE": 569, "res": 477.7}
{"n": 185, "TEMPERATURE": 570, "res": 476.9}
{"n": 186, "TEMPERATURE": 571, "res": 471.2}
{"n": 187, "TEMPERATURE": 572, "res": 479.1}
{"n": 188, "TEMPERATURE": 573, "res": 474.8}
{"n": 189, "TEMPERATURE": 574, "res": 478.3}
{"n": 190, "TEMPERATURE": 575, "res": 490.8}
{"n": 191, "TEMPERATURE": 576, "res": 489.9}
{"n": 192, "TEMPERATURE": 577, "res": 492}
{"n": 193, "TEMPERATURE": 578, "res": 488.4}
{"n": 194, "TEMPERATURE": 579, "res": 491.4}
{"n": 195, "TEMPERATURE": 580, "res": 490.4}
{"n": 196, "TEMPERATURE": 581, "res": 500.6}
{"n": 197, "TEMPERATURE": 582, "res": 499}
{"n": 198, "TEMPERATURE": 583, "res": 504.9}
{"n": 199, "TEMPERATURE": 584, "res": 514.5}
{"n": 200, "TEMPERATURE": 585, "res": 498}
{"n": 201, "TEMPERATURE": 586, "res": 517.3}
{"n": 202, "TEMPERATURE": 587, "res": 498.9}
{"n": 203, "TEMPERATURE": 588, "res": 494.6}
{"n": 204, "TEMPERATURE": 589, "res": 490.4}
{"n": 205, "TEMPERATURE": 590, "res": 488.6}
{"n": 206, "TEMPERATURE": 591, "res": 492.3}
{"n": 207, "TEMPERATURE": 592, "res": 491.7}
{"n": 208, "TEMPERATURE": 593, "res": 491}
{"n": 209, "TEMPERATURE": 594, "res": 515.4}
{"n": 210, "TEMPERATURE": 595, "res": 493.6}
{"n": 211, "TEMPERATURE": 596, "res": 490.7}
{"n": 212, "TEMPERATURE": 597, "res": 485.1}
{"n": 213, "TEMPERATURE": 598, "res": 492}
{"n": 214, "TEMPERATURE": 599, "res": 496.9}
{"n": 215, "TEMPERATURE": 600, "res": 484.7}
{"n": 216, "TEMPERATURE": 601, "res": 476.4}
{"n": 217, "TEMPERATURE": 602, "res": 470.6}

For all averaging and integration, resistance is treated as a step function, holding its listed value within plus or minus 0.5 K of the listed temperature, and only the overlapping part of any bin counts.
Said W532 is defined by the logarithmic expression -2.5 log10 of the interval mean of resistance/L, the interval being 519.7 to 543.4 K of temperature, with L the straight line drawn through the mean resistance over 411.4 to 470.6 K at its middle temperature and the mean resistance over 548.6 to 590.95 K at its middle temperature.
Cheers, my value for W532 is 0.09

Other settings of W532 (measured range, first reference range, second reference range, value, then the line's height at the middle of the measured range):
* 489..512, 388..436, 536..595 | -0.21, 458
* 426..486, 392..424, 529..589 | 0.03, 449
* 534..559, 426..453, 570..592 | 0.07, 483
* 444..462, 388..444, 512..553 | -0.10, 442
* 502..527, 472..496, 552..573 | -0.15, 448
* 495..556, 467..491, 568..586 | -0.10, 447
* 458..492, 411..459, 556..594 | 0.09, 465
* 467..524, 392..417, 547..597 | -0.04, 463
